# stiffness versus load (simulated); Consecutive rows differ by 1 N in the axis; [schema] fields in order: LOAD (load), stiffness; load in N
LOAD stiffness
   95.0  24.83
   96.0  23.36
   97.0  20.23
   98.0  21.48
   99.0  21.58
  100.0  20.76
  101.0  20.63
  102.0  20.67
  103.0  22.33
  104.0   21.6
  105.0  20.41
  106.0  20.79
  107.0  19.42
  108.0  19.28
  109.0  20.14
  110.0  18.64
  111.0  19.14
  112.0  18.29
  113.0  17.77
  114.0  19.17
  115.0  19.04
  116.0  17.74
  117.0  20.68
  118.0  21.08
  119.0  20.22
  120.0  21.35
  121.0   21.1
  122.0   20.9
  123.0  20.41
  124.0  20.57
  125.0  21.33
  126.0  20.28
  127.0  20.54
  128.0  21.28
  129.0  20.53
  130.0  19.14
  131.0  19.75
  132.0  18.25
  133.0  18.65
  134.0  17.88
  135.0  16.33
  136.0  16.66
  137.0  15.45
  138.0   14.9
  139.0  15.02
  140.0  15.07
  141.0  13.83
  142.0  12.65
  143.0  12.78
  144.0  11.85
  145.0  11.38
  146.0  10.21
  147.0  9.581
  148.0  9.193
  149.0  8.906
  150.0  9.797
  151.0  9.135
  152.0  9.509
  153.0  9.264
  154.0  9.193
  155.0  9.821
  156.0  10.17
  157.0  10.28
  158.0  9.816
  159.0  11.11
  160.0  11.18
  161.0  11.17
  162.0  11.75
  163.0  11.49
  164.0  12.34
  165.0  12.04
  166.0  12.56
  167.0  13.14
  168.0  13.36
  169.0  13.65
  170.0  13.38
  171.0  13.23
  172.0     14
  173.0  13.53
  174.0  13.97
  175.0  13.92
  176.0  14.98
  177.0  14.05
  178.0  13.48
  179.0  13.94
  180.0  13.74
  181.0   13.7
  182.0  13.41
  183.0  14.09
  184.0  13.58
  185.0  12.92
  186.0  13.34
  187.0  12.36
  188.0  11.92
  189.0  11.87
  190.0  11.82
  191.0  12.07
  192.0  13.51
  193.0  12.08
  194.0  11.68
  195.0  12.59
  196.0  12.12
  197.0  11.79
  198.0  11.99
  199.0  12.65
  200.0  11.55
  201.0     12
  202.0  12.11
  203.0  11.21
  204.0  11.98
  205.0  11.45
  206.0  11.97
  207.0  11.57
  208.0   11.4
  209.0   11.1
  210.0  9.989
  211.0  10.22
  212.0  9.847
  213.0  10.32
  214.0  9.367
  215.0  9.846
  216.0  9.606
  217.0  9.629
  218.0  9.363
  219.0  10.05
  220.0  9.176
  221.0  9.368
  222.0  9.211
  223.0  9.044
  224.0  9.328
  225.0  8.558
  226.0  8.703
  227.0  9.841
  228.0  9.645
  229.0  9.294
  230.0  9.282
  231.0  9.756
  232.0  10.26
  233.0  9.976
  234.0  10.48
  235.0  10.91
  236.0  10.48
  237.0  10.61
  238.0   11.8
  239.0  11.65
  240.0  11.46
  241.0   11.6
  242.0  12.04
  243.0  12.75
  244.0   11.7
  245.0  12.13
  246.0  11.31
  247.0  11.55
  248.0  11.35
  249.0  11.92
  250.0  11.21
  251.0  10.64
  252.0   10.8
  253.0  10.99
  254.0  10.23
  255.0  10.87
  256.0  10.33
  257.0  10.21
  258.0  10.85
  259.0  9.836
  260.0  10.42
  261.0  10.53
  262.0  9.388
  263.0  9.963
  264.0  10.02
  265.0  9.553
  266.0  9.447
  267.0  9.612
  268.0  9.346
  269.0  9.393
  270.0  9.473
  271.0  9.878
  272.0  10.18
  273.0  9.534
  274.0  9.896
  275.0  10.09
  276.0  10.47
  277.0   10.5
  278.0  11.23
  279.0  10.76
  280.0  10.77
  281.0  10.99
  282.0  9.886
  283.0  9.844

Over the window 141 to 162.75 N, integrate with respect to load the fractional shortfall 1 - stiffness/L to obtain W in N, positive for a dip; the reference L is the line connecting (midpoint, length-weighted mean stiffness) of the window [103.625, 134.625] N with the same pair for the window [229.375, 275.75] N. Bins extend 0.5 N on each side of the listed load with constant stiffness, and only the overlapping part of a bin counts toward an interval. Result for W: 8.7 N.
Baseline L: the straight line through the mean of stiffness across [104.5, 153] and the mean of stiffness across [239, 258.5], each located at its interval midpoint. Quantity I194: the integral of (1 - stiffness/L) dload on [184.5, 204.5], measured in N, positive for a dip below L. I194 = 2.4 N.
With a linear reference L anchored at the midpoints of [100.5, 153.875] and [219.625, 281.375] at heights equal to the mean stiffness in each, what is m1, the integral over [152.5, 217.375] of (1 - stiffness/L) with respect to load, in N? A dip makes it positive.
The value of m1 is 9.0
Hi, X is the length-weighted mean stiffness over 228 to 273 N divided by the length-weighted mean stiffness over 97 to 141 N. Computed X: 0.54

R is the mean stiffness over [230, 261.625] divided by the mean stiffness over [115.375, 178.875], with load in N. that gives 0.75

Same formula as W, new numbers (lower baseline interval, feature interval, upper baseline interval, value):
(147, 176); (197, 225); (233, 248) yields 2.2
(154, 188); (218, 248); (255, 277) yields 1.3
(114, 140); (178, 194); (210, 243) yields 0.9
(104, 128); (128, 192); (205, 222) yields 9.6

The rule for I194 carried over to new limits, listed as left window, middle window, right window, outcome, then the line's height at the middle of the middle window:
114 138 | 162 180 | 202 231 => 1.7 N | 14.8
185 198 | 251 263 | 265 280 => 0.0 N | 10.4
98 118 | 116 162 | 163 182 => 5.5 N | 16.8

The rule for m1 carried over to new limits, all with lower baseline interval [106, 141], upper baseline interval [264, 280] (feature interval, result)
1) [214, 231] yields 4.7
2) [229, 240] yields 1.6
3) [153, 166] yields 4.6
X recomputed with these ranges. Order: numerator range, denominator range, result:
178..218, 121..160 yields 0.81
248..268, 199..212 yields 0.91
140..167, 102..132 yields 0.54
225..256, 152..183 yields 0.87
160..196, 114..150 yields 0.77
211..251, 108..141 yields 0.55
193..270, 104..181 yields 0.69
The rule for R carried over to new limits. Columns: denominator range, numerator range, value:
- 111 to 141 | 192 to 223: 0.58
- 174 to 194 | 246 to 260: 0.82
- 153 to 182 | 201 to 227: 0.82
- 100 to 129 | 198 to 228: 0.51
